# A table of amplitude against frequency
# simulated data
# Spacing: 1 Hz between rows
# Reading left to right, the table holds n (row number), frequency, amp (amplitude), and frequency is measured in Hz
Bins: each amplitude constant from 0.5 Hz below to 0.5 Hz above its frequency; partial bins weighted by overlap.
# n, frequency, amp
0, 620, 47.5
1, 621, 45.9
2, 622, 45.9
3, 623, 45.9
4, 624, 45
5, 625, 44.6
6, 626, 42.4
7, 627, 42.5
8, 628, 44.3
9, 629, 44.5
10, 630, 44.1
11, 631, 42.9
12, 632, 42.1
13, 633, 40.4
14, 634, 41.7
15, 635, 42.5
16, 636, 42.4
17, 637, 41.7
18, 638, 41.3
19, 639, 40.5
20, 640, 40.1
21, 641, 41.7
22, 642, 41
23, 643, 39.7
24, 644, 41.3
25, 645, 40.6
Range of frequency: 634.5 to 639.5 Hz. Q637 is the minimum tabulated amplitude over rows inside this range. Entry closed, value 40.5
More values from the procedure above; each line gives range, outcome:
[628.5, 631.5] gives 42.9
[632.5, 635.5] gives 40.4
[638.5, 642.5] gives 40.1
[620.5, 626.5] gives 42.4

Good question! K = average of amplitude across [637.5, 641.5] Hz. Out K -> 40.9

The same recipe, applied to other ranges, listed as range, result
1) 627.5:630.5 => 44.3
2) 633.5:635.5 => 42.1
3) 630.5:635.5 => 41.9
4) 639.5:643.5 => 40.6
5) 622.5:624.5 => 45.5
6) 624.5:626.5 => 43.5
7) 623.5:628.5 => 43.8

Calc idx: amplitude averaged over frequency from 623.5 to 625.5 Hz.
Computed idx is 44.8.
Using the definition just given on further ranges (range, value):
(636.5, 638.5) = 41.5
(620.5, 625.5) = 45.5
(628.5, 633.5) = 42.8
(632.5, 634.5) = 41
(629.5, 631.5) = 43.5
